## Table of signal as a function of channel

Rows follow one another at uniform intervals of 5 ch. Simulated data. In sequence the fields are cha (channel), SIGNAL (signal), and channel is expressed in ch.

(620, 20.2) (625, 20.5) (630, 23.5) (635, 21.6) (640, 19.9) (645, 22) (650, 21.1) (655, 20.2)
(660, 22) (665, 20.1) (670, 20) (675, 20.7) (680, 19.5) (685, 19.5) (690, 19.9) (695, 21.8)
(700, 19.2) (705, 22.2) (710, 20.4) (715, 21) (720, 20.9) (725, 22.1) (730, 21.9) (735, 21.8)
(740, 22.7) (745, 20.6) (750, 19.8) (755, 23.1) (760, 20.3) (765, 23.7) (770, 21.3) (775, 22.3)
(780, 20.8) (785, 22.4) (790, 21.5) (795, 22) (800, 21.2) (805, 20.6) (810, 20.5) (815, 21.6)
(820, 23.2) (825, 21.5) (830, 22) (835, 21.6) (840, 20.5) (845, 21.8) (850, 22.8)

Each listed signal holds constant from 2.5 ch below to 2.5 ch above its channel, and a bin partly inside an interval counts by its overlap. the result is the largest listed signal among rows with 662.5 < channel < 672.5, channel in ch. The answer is 20.1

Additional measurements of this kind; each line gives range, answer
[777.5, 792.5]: 22.4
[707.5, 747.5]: 22.7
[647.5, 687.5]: 22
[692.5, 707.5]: 22.2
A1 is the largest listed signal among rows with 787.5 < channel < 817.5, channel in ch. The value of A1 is 22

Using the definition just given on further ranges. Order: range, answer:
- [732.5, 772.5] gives 23.7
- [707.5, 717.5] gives 21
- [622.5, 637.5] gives 23.5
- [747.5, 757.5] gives 23.1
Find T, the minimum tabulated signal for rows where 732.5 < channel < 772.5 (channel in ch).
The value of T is 19.8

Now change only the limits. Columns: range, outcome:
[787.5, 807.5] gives 20.6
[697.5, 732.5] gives 19.2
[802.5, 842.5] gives 20.5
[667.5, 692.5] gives 19.5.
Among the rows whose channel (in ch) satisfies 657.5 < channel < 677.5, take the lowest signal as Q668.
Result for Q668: 20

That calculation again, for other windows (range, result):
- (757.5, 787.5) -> 20.3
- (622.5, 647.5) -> 19.9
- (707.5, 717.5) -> 20.4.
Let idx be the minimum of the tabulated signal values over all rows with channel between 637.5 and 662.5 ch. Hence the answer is 19.9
